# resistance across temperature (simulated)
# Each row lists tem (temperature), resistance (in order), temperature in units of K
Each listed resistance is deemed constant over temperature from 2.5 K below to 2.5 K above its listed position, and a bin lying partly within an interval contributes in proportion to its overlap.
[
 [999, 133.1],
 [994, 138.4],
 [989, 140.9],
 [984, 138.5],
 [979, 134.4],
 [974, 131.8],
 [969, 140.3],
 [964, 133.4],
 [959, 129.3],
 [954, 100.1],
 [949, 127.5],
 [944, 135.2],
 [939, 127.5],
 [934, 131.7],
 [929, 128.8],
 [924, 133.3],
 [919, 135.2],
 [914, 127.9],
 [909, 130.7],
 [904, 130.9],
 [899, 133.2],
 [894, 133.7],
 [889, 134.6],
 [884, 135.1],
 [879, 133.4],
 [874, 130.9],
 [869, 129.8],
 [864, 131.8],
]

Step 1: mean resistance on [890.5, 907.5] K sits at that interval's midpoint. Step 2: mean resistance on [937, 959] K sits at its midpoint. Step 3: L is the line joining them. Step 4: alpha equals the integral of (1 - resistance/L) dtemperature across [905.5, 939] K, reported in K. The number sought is -0.7 K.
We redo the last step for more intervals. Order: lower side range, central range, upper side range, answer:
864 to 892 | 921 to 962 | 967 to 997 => 2.6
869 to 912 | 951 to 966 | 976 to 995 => 1.7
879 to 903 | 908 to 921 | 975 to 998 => 0.3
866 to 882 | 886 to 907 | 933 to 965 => -0.5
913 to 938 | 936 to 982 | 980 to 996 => 2.2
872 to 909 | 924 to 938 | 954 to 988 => 0.2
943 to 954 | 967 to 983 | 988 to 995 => -0.3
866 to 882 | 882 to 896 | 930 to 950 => -0.3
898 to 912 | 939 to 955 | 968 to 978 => 1.2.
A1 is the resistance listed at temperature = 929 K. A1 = 128.8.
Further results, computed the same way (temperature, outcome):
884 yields 135.1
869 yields 129.8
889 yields 134.6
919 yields 135.2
